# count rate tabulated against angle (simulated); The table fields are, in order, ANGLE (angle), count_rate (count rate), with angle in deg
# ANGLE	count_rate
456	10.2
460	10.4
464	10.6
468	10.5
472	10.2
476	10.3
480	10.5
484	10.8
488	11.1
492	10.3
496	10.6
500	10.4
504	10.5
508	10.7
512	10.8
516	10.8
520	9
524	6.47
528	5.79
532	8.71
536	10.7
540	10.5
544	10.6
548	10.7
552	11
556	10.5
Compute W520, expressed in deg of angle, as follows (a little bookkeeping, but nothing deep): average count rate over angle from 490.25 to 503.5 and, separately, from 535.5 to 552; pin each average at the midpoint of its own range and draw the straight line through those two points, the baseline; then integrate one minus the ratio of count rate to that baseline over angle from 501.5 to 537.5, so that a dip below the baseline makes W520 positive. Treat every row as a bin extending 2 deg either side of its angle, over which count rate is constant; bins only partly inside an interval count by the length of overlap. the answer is 4.35 deg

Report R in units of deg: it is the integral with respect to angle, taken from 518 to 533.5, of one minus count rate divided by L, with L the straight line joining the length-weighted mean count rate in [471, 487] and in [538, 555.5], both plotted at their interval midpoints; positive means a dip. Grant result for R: 4.6 deg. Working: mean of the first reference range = 10.5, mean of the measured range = 7.45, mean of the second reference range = 10.7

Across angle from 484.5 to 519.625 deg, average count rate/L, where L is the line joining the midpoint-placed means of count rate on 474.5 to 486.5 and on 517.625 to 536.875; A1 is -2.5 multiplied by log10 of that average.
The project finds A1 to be -0.13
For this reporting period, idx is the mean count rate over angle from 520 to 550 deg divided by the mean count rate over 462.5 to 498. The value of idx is 0.86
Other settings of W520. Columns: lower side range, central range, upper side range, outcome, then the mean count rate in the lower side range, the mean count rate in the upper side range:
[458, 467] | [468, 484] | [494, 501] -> 0.1 deg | 10.5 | 10.5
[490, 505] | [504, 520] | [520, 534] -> -3.0 deg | 10.4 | 7.28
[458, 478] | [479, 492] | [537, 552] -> -0.4 deg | 10.4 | 10.7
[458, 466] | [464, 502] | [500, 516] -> 0.2 deg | 10.5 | 10.7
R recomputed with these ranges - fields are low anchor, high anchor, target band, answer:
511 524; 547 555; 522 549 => 3.39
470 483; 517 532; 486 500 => -1.85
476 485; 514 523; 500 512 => -0.90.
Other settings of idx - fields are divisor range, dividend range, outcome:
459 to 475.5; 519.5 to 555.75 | 0.90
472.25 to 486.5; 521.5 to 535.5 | 0.71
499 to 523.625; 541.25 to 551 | 1.06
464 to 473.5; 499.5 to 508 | 1.01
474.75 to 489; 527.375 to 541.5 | 0.86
